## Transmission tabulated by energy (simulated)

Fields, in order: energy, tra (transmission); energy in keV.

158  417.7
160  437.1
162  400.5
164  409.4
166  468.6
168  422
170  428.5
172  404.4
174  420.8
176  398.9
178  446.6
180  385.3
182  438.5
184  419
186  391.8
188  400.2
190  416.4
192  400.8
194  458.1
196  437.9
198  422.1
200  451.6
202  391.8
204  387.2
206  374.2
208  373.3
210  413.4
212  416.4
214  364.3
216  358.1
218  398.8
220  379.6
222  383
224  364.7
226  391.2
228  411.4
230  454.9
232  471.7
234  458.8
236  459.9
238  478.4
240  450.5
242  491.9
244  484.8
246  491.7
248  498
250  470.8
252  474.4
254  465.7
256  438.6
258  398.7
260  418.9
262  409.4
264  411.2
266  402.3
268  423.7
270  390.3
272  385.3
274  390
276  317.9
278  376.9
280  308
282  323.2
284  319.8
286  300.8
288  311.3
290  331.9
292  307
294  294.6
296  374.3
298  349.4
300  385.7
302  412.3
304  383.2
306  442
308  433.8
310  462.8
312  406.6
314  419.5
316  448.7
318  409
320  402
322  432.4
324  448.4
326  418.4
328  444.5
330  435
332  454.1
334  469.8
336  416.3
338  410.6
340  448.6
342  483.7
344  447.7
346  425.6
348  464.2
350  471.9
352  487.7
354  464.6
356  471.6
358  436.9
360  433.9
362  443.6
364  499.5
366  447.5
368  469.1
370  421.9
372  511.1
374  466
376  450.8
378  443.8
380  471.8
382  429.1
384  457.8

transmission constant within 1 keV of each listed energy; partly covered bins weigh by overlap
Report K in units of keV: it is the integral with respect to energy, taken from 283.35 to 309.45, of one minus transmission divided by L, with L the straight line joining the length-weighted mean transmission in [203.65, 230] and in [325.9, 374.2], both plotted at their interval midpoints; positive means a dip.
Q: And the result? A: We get 4.2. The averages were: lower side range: 388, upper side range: 454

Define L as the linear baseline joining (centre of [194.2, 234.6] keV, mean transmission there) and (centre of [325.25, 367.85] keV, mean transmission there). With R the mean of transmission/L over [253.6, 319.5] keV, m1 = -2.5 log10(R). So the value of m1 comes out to 0.128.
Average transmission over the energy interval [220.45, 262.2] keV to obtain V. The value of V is 446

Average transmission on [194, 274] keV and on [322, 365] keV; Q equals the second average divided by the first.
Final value 1.1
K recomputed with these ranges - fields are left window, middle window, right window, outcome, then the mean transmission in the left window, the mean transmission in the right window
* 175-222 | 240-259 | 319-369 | -2.1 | 405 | 449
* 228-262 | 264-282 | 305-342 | 3.1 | 460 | 435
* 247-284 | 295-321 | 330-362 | 1.2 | 403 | 452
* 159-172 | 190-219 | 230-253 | 3.0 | 426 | 475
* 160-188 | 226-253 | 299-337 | -2.8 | 418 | 428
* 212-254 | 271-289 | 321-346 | 4.2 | 437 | 442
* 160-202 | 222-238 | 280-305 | -1.9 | 421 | 340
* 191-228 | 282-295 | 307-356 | 3.5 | 398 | 443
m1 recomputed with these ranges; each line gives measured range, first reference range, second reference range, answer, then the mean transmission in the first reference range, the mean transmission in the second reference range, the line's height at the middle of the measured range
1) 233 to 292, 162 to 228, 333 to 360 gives 0.05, 407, 453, 427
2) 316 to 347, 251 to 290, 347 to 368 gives 0.00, 381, 462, 438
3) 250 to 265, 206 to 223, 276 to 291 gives -0.24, 385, 324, 347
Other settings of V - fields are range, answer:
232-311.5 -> 404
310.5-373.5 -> 447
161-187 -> 418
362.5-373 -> 469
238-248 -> 481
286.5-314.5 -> 377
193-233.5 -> 406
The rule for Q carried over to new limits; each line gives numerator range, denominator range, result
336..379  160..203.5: 1.09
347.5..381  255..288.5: 1.24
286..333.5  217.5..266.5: 0.91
